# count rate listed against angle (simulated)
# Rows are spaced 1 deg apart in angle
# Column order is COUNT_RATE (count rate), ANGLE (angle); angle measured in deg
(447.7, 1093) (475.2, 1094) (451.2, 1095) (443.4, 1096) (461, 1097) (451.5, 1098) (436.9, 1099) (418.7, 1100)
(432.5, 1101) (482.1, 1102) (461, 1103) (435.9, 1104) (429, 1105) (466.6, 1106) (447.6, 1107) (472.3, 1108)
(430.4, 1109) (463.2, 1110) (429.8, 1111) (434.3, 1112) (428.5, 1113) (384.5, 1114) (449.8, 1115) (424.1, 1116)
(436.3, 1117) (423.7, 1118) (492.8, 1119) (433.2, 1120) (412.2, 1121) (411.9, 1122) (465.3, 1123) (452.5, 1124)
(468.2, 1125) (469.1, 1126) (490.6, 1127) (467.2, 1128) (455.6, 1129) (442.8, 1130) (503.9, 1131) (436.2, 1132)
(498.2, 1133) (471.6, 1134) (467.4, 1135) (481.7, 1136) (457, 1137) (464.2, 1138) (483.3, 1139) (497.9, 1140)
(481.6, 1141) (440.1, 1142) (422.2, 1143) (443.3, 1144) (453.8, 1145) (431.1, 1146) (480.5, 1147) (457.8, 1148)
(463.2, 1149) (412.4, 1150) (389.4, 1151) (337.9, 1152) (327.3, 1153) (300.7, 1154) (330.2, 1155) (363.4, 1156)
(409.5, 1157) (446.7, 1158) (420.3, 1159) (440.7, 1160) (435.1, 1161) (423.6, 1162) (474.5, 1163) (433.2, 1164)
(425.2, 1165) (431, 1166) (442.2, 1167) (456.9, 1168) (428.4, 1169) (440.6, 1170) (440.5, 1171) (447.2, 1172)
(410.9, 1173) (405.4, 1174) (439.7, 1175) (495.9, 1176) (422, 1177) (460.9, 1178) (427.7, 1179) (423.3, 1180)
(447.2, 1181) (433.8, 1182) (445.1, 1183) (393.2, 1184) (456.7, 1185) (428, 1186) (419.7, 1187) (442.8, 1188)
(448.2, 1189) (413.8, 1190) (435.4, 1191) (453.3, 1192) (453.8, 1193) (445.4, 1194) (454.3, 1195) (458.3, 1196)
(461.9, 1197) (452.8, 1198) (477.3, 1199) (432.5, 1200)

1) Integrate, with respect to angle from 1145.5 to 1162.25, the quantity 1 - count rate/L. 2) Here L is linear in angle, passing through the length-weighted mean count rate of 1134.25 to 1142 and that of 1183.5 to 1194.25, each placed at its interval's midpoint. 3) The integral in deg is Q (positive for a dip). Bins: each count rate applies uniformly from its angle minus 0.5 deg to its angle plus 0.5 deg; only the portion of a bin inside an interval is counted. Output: 2.10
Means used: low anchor 474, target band 404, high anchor 435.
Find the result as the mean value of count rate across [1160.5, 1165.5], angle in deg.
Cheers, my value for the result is 438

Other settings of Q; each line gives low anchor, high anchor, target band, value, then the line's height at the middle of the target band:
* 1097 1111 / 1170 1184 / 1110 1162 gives 0.64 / 443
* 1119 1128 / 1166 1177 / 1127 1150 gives -0.71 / 449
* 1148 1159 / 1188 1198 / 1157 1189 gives -1.70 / 415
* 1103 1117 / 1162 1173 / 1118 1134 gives -0.73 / 439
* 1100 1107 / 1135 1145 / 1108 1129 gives 0.48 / 455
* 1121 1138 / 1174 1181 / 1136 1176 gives 1.97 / 452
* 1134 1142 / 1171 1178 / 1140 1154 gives 1.24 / 465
